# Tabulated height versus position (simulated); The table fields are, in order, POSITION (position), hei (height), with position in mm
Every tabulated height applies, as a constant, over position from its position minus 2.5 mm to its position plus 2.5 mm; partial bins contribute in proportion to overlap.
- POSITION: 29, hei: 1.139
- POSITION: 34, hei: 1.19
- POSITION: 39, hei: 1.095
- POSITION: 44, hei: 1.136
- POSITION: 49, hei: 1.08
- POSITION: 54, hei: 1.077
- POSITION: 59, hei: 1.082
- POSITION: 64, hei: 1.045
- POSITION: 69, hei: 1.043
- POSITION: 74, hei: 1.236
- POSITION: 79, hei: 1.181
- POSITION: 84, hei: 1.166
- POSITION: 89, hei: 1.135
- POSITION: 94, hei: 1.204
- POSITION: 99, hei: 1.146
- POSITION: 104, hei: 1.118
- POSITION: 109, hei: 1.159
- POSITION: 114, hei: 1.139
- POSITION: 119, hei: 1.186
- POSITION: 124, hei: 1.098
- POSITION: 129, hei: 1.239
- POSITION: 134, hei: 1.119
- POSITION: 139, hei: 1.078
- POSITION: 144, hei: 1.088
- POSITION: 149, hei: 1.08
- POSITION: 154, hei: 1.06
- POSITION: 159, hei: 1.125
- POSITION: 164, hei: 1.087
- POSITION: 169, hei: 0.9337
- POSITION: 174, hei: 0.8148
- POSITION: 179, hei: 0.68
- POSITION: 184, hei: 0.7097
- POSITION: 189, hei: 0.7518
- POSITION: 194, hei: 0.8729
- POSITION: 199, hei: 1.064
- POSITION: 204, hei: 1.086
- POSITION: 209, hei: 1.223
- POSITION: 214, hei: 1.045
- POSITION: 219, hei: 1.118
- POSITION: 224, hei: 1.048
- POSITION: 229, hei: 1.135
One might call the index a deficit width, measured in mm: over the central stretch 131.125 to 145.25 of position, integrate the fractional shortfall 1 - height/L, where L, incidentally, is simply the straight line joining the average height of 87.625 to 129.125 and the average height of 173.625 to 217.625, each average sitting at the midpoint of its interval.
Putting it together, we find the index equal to -0.3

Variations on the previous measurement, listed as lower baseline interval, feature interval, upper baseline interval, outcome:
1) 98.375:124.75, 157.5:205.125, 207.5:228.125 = 9.2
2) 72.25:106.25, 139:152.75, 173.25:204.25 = -1.4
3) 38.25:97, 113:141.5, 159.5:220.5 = -2.8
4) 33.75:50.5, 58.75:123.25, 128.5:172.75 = -2.5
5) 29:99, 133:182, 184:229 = 2.6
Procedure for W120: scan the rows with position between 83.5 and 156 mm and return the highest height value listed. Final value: 1.239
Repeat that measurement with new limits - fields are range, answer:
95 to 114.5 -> 1.159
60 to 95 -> 1.236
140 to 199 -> 1.125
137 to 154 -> 1.088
